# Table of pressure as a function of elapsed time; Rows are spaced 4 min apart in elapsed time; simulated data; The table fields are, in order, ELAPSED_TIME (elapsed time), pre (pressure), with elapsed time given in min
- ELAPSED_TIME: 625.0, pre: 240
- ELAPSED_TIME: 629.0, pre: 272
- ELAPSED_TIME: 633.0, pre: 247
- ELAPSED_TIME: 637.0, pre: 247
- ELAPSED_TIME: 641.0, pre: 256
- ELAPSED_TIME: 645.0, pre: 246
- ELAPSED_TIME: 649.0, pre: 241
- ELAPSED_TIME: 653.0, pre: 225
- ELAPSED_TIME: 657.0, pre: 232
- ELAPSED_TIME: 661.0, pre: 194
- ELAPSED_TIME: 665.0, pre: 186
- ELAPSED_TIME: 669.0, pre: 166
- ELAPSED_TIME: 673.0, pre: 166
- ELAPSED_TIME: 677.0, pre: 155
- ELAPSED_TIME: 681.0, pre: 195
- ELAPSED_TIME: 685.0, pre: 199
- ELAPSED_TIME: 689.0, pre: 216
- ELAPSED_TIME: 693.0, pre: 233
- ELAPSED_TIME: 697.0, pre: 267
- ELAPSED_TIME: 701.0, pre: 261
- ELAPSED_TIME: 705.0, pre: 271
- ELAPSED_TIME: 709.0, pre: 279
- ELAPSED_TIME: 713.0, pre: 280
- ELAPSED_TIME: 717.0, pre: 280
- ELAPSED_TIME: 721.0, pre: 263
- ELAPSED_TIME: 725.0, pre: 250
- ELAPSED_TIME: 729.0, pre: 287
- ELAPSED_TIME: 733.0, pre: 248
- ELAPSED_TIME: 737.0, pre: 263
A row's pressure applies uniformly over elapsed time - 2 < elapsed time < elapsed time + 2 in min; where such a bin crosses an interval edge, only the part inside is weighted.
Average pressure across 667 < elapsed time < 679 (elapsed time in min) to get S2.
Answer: 162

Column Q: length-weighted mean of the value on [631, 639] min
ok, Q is 247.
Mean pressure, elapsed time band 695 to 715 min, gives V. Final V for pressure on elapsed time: 272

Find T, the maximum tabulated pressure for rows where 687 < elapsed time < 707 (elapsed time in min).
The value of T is 271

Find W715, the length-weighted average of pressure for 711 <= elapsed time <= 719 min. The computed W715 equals 280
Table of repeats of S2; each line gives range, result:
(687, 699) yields 239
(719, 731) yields 267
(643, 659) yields 236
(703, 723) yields 275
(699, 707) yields 266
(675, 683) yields 175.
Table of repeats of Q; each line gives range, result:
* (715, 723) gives 272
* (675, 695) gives 200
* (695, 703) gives 264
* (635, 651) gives 248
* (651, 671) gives 201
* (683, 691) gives 208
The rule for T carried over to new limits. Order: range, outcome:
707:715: 280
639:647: 256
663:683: 195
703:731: 287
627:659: 272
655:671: 232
